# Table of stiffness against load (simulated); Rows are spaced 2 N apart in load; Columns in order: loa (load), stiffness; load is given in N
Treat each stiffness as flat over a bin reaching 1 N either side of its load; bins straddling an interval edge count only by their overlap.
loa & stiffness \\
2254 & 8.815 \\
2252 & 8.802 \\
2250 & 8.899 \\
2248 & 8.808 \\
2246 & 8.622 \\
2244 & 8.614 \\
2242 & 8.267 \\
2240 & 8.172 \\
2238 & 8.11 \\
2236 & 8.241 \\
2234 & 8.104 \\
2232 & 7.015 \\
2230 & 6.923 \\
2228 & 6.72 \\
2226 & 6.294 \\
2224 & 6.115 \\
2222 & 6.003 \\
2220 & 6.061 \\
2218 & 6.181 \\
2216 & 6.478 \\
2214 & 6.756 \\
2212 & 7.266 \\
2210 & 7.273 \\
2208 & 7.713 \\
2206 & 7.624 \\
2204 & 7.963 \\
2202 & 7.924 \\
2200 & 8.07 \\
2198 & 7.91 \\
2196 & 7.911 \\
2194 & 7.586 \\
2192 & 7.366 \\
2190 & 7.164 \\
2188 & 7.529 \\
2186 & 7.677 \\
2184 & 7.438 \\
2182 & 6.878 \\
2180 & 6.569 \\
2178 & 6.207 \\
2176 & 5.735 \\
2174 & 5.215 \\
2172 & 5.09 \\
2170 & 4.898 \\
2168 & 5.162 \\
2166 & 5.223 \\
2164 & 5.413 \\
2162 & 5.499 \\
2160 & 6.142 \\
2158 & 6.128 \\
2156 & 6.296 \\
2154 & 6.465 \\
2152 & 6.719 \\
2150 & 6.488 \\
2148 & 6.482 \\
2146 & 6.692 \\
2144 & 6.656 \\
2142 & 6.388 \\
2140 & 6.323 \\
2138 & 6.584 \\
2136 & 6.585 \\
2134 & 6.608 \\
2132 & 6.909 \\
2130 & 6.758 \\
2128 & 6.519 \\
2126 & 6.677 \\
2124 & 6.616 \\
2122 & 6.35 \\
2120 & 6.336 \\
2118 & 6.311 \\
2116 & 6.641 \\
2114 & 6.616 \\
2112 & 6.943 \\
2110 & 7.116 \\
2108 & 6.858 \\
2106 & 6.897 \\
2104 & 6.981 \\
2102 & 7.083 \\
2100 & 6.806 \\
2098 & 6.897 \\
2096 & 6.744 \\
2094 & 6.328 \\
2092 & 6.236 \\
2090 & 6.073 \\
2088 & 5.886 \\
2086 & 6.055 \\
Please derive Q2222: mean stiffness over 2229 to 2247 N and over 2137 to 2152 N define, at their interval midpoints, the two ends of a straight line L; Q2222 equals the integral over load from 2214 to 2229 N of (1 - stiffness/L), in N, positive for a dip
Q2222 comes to 2.80 N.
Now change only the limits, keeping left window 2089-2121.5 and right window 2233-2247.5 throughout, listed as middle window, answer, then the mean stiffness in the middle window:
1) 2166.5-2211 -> 4.5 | 6.93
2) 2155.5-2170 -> 3.4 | 5.62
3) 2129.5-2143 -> 0.9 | 6.59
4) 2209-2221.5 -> 2.1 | 6.64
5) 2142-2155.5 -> 1.2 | 6.56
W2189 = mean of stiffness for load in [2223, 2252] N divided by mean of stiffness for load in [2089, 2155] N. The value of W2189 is 1.18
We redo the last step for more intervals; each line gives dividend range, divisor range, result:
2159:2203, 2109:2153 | 1.00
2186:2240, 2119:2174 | 1.17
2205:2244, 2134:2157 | 1.10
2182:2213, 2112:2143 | 1.16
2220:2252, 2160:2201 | 1.17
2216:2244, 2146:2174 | 1.22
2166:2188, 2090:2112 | 0.90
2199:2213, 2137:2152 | 1.18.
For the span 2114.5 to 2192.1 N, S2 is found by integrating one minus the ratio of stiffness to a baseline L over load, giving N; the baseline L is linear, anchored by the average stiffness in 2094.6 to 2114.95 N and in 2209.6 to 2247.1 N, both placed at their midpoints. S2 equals 7.2 N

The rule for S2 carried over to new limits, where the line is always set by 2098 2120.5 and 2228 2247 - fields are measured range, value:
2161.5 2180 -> 4.8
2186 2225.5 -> 2.3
